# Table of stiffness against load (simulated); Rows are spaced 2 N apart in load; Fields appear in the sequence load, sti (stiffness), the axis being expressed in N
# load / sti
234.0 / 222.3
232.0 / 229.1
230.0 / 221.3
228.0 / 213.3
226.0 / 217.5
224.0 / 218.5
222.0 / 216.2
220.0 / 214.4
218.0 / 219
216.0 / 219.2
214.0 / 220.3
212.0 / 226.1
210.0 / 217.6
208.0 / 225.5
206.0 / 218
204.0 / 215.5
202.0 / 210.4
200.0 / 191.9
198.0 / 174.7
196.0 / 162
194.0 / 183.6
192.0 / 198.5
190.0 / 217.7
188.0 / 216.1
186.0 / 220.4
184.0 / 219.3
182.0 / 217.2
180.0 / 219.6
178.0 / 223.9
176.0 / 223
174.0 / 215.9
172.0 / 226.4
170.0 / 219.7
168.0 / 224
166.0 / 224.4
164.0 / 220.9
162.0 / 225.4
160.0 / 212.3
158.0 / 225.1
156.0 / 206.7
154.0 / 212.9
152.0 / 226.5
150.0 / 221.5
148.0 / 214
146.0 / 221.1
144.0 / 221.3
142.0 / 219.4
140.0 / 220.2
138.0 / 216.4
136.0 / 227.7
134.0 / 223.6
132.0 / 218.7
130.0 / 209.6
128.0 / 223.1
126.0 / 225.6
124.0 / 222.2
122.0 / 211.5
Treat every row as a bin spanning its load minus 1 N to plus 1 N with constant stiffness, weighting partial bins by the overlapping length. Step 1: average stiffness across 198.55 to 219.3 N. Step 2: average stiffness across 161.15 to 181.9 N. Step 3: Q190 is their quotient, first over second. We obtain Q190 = 1.0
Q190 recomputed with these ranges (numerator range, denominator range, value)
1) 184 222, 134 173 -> 0.95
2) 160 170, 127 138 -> 1.01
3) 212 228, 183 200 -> 1.10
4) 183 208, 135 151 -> 0.92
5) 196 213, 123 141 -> 0.94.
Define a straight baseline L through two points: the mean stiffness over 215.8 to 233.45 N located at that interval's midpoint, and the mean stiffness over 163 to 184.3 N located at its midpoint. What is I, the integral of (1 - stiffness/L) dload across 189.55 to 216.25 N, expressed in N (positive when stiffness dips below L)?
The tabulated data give 1.8 N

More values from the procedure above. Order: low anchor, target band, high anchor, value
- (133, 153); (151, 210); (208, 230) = 1.8 N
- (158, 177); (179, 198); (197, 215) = 1.0 N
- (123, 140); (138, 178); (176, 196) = -0.8 N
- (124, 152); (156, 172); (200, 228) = -0.1 N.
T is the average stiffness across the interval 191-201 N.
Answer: 182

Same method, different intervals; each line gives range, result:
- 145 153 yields 221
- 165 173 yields 224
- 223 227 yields 218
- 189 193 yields 208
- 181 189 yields 218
